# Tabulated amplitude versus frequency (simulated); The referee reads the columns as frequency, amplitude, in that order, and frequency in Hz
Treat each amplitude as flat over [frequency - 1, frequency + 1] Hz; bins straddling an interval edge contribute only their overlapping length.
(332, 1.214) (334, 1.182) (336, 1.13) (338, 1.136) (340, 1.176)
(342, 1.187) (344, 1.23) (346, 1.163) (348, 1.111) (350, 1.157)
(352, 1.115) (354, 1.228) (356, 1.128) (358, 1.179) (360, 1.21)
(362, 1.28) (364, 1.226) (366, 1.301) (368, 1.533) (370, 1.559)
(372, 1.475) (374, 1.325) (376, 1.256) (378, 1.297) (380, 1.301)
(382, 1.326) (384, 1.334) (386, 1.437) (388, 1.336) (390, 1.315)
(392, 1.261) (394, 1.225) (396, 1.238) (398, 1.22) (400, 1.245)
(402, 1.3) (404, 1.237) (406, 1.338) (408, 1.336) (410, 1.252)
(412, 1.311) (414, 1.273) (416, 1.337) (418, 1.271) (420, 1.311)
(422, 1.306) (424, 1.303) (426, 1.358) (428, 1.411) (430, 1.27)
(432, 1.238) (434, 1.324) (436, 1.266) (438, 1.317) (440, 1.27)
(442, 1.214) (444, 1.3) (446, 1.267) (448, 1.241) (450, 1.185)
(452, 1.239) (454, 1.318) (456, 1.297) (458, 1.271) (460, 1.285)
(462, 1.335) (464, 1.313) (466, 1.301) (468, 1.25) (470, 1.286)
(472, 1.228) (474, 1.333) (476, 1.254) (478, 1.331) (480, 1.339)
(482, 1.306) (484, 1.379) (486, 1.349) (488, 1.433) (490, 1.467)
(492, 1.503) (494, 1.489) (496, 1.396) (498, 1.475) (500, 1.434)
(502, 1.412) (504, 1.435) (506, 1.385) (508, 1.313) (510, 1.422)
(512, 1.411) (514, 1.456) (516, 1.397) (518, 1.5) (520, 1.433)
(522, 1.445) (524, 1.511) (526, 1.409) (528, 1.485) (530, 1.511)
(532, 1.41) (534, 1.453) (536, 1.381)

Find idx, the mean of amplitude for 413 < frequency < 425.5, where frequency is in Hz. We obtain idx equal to 1.3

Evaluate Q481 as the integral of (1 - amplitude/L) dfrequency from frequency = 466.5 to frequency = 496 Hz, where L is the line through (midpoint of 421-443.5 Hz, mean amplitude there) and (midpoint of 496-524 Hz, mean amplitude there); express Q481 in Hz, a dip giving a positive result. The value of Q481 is 0.5 Hz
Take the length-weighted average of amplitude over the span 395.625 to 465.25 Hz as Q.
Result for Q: 1.29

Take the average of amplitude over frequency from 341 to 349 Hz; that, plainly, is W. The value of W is 1.17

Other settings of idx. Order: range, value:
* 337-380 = 1.25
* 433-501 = 1.32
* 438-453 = 1.25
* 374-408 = 1.29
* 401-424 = 1.3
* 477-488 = 1.35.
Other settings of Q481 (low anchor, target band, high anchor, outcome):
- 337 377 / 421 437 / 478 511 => 0.3 Hz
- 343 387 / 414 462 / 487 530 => 2.6 Hz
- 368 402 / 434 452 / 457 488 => 0.7 Hz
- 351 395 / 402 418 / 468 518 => 0.4 Hz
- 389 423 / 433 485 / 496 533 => 2.7 Hz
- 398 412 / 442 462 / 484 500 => 1.5 Hz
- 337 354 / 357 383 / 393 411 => -2.6 Hz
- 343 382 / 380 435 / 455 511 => 0.1 Hz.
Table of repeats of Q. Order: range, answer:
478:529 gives 1.42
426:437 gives 1.31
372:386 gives 1.33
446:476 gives 1.28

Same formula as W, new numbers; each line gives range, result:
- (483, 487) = 1.36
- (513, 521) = 1.45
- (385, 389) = 1.39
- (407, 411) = 1.29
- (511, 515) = 1.43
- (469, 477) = 1.28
